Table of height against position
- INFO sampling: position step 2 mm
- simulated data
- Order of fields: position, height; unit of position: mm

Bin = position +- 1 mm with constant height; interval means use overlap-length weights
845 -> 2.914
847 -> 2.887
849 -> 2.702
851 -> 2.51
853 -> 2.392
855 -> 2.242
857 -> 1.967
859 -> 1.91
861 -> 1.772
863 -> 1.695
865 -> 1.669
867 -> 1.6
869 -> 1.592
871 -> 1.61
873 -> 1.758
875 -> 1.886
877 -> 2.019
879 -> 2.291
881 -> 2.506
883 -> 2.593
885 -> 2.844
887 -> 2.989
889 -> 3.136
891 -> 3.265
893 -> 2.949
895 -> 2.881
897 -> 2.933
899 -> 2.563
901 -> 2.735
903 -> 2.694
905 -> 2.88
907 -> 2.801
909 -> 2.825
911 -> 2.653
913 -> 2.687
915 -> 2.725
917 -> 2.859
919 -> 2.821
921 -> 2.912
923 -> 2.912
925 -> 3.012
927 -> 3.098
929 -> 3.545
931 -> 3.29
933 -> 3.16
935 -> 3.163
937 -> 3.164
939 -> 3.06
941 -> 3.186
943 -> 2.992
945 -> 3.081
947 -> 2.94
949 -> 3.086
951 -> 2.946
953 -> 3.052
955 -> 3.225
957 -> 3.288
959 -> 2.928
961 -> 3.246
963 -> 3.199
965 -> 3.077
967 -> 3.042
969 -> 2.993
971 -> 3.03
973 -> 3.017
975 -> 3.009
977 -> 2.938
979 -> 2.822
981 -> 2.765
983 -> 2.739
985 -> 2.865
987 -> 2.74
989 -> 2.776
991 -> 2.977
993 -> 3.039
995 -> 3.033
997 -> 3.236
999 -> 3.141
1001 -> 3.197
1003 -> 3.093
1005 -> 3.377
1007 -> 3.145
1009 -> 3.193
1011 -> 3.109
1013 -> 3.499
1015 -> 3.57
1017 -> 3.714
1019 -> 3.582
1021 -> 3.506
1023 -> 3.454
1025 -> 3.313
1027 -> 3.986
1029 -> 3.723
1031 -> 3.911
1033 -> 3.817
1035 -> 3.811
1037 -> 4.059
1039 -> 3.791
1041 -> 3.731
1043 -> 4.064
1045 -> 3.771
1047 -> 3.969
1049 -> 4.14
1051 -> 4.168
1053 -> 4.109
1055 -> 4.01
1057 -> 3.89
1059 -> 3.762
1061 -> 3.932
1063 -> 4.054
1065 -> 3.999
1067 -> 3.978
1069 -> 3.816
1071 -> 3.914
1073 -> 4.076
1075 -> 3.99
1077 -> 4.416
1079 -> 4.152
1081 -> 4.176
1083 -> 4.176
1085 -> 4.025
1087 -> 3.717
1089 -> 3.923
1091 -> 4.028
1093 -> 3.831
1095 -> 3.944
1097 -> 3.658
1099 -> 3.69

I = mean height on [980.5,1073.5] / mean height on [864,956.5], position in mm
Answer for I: 1.29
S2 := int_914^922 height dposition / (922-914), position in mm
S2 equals 2.83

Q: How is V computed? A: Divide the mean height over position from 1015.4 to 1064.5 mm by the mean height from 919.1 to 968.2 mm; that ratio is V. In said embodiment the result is 1.24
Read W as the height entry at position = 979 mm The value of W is 2.822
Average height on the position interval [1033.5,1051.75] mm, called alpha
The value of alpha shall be 3.94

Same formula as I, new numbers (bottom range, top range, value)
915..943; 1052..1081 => 1.31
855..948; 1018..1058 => 1.45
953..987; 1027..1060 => 1.31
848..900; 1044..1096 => 1.72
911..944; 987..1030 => 1.09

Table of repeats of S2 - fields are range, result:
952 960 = 3.12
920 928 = 2.98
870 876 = 1.75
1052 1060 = 3.94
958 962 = 3.09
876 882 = 2.27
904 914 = 2.77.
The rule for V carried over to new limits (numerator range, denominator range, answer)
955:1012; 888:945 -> 1.03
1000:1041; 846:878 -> 1.76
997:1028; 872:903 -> 1.29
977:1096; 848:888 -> 1.71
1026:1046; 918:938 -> 1.24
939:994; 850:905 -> 1.28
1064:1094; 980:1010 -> 1.33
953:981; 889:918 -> 1.08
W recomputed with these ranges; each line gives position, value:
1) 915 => 2.725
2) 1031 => 3.911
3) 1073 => 4.076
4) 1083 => 4.176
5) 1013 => 3.499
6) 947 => 2.94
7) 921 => 2.912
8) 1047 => 3.969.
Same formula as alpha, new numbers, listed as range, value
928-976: 3.11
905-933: 2.94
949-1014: 3.05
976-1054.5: 3.44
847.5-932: 2.54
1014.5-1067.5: 3.85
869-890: 2.33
